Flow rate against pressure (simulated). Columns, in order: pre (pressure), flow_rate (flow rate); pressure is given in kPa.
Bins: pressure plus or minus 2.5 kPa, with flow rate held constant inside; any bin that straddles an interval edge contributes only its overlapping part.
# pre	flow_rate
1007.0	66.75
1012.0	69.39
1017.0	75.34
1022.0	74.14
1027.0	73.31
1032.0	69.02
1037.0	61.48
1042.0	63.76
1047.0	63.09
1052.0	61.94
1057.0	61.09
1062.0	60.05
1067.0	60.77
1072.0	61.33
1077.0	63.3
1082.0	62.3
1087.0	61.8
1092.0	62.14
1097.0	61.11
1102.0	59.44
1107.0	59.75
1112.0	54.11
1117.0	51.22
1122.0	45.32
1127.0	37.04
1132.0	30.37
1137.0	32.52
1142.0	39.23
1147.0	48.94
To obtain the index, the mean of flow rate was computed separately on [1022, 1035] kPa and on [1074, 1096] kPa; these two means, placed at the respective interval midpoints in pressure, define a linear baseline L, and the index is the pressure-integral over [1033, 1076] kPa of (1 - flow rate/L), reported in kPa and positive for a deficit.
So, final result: 3.3 kPa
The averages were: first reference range 71.4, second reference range 62.3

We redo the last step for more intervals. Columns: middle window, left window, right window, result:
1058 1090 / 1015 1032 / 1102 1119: 0.79 kPa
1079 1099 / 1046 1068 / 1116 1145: -4.05 kPa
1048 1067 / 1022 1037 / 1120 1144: -0.08 kPa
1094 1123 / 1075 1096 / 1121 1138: -4.45 kPa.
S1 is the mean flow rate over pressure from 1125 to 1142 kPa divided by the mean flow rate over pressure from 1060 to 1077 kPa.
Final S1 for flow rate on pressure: 0.56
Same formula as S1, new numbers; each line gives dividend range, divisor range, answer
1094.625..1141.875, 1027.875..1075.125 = 0.75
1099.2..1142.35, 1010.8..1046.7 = 0.66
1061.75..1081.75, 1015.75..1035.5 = 0.85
